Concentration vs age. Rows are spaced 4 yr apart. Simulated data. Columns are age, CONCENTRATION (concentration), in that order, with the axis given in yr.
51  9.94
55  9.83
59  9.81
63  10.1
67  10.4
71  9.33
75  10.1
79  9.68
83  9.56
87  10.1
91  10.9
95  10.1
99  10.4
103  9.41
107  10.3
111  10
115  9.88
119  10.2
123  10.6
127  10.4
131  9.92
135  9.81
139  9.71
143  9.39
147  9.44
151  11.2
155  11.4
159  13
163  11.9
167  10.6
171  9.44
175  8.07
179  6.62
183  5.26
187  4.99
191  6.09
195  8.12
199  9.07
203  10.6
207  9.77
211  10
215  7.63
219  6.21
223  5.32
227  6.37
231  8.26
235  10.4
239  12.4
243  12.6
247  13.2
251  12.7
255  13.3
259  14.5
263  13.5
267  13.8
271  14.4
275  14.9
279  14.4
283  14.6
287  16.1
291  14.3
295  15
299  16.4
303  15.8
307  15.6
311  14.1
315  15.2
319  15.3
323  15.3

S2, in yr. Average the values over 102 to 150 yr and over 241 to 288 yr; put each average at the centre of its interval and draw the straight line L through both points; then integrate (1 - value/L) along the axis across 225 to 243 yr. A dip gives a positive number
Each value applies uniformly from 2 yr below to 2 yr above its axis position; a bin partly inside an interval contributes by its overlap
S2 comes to 4.66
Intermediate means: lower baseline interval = 9.96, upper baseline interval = 14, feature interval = 9.72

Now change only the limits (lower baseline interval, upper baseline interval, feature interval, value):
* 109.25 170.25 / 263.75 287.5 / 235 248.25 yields 1.2 yr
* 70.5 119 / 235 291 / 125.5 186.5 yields 9.2 yr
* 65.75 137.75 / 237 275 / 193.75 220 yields 7.4 yr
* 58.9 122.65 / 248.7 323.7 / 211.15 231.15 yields 9.5 yr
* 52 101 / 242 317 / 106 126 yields 1.3 yr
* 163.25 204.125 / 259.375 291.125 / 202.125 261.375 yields 6.6 yr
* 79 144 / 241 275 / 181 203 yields 9.1 yr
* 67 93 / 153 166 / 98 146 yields 4.5 yr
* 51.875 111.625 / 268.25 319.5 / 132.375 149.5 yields 2.6 yr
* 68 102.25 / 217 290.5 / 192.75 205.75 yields 2.5 yr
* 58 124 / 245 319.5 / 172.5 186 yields 6.1 yr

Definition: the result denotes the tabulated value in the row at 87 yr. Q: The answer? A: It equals 10.1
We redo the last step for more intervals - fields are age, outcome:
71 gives 9.33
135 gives 9.81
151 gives 11.2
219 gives 6.21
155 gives 11.4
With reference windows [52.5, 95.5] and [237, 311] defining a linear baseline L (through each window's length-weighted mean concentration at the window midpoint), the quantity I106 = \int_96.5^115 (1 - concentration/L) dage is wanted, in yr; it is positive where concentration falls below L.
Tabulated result 1.1 yr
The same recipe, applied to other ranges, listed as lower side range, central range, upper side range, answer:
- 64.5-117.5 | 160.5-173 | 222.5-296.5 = 0.6 yr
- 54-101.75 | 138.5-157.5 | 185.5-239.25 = -2.8 yr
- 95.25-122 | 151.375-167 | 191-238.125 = -4.4 yr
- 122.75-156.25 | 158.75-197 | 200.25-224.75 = 4.3 yr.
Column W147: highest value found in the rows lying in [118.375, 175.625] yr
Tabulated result 13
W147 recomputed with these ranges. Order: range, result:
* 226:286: 14.9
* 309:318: 15.2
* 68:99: 10.9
